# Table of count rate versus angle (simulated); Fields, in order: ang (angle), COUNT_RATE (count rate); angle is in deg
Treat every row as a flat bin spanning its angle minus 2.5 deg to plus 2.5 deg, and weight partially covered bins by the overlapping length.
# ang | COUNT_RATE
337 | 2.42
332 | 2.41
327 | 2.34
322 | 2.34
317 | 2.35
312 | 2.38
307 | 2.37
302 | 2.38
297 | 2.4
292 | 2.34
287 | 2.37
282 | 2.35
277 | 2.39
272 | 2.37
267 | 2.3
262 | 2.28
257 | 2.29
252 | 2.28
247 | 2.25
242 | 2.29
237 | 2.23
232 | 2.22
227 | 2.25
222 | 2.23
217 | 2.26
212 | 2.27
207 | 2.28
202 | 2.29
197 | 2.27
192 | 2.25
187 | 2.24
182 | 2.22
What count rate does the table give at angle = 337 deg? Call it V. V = 2.42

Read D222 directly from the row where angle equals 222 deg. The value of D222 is 2.23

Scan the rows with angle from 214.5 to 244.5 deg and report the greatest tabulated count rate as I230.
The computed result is 2.29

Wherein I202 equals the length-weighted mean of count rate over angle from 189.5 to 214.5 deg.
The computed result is 2.27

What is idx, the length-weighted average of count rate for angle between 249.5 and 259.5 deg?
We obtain 2.28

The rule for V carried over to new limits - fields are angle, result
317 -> 2.35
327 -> 2.34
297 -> 2.4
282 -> 2.35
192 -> 2.25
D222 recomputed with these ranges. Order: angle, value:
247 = 2.25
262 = 2.28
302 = 2.38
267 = 2.3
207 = 2.28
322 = 2.34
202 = 2.29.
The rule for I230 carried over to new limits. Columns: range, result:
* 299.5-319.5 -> 2.38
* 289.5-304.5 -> 2.4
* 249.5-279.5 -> 2.39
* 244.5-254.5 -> 2.28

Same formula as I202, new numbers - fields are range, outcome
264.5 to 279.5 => 2.35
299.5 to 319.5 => 2.37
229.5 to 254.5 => 2.25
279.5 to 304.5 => 2.37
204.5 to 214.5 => 2.27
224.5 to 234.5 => 2.24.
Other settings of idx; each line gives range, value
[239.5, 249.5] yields 2.27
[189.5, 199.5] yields 2.26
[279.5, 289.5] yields 2.36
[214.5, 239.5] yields 2.24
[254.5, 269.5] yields 2.29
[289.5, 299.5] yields 2.37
